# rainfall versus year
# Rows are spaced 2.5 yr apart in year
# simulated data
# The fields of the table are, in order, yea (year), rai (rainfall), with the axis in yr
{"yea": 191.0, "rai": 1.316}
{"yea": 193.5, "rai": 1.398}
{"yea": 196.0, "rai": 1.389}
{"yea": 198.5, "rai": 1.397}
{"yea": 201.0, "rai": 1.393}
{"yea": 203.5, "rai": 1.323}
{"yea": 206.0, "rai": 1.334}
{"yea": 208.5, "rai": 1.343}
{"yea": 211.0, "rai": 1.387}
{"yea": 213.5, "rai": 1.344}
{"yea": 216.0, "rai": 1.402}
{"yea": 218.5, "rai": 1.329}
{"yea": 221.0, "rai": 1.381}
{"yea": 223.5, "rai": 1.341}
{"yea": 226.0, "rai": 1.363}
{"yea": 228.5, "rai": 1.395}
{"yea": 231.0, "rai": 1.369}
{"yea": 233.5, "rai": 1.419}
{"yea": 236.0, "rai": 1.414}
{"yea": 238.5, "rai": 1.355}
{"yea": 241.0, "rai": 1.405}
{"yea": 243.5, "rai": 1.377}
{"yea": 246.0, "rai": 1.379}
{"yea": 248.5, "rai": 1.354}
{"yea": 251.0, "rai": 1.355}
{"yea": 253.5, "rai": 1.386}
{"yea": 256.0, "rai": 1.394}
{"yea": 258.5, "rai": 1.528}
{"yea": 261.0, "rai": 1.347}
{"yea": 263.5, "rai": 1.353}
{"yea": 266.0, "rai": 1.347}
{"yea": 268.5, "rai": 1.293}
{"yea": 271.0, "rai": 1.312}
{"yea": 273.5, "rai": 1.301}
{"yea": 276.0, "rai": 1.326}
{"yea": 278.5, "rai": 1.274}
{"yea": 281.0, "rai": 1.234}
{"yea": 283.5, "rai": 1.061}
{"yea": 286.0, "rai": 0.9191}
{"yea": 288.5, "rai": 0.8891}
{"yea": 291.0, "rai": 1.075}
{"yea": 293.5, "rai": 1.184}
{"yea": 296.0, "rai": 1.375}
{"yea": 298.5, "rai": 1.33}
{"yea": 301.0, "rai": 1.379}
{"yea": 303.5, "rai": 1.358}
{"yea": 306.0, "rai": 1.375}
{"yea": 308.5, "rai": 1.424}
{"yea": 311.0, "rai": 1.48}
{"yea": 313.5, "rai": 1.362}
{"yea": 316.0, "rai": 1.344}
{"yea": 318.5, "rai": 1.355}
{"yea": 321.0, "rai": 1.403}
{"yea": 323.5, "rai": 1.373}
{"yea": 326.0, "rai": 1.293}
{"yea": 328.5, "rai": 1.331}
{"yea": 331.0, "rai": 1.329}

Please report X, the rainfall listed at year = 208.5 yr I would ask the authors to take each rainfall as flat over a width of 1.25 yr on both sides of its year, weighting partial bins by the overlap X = 1.343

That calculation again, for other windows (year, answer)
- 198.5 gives 1.397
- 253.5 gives 1.386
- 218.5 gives 1.329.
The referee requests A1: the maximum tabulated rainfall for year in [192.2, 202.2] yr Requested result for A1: 1.398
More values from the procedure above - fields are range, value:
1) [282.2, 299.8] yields 1.375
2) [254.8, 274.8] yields 1.528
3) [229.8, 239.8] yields 1.419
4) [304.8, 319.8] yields 1.48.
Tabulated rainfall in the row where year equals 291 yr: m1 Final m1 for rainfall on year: 1.075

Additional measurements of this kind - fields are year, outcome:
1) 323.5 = 1.373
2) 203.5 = 1.323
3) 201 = 1.393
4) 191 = 1.316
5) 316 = 1.344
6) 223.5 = 1.341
